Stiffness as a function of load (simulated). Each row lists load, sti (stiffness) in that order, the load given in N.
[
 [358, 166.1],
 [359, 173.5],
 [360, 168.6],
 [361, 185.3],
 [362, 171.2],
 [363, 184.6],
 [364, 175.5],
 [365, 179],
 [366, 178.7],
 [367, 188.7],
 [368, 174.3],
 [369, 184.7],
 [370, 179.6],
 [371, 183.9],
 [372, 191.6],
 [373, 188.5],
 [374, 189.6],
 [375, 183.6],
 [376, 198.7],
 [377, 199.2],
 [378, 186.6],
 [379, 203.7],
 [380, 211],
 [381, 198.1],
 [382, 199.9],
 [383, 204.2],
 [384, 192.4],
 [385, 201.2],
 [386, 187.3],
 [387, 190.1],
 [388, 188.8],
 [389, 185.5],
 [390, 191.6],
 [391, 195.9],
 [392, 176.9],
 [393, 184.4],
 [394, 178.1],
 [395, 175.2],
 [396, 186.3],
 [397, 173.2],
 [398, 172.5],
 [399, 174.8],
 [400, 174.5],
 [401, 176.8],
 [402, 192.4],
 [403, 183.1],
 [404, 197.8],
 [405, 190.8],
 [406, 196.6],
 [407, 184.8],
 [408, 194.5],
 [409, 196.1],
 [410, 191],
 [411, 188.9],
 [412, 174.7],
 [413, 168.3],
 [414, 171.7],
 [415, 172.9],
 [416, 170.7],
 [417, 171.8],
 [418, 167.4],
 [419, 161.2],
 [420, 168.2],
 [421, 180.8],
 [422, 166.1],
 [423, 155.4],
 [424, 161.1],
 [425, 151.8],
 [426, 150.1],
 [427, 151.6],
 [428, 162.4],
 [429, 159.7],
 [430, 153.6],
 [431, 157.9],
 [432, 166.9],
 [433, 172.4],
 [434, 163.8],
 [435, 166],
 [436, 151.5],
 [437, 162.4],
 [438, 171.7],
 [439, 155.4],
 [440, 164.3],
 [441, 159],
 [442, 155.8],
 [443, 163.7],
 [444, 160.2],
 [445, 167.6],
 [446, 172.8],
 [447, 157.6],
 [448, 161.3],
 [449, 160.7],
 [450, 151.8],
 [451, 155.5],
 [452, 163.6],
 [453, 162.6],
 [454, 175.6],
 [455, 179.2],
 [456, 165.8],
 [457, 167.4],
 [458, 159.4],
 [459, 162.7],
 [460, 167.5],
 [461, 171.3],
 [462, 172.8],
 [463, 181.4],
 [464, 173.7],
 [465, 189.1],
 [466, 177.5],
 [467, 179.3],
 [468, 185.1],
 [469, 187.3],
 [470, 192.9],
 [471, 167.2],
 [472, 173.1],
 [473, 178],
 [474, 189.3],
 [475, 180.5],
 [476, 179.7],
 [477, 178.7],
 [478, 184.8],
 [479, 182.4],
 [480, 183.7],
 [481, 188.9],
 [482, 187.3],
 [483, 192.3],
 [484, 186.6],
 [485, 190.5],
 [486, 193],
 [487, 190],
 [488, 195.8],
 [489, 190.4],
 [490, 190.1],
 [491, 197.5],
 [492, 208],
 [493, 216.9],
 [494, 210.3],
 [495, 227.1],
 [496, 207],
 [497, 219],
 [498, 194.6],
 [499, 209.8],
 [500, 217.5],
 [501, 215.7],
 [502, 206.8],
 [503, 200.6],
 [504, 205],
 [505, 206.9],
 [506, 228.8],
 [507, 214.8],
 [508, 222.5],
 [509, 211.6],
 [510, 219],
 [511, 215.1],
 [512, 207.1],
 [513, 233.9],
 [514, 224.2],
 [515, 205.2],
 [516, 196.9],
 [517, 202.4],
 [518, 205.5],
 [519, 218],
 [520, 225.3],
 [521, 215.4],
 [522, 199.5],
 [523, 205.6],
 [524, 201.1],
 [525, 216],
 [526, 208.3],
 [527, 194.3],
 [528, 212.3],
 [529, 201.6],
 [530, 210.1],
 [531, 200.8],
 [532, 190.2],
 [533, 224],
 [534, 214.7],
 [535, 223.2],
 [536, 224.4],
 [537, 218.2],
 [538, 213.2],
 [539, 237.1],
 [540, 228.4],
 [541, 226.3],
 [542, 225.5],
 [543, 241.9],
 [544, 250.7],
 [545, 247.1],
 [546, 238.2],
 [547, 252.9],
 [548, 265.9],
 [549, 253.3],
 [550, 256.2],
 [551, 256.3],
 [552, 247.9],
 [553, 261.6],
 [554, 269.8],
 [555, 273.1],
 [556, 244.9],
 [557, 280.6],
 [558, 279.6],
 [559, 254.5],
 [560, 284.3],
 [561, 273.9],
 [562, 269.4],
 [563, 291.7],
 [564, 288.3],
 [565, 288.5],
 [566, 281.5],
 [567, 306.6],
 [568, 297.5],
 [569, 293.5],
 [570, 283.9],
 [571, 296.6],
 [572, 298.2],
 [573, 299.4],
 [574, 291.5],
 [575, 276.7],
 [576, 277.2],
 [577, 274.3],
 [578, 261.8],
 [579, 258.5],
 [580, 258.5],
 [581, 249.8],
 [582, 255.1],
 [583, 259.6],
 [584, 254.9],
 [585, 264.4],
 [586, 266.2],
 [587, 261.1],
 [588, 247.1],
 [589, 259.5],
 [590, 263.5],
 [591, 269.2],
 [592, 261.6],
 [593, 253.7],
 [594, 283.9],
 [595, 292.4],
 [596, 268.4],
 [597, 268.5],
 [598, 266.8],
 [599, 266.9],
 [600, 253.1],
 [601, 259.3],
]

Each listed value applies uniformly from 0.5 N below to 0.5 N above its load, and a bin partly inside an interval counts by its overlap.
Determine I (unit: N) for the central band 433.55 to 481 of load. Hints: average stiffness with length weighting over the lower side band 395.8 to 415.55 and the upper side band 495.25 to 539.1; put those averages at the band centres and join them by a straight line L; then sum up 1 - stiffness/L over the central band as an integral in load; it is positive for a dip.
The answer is 6.2 N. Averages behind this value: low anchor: 183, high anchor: 212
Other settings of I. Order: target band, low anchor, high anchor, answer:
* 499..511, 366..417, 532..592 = 1.1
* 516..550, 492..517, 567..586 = 2.4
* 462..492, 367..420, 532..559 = 4.5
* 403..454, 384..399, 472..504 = 5.7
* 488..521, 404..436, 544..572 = 3.1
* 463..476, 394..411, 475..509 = 1.0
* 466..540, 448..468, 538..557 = 2.0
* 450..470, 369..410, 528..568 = 4.0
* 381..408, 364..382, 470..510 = 0.5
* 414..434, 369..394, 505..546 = 3.6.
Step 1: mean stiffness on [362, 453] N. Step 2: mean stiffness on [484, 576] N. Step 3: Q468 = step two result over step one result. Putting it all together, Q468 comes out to 1.32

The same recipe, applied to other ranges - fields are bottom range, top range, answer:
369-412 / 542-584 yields 1.43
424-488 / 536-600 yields 1.55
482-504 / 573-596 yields 1.31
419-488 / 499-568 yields 1.37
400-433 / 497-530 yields 1.22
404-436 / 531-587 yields 1.52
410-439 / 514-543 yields 1.29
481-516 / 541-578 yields 1.31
